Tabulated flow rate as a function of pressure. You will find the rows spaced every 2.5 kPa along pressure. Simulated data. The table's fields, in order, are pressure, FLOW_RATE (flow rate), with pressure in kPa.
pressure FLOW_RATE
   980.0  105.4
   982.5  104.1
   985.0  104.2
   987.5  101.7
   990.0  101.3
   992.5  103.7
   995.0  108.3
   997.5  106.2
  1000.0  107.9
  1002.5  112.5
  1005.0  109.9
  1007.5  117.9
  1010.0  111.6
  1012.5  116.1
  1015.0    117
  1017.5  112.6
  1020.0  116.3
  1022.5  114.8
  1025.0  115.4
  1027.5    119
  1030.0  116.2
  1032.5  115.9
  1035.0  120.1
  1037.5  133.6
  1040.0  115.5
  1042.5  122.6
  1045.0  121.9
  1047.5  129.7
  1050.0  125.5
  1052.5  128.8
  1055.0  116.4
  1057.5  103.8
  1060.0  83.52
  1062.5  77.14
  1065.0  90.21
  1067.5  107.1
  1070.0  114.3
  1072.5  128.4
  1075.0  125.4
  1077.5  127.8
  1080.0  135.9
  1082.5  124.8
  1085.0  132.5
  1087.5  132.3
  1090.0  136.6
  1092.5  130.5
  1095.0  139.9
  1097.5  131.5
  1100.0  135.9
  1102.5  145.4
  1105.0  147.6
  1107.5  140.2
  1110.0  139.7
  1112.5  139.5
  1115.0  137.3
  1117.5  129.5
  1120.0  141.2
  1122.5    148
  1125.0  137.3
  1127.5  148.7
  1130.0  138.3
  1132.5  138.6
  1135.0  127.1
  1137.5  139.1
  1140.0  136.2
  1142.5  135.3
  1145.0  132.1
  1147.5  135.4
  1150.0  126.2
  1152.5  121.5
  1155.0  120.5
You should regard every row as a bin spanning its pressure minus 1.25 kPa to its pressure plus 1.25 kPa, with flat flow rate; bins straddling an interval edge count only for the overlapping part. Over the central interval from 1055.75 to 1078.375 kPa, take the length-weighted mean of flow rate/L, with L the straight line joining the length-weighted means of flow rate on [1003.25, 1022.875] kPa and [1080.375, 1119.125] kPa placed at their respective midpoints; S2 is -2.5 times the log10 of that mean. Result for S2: 0.20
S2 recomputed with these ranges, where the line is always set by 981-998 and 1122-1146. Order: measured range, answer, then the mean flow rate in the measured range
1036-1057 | -0.05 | 123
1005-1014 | -0.06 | 115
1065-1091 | 0.00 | 125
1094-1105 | -0.08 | 139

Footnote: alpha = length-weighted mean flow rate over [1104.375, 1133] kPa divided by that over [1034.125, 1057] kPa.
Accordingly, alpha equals 1.14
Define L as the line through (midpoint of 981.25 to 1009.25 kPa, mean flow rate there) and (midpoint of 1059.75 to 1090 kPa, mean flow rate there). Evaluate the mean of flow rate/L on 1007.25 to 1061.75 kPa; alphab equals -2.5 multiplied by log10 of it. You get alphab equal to -0.05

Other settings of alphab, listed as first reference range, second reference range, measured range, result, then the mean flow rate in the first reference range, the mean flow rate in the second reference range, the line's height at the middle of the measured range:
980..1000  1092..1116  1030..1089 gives 0.07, 105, 139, 126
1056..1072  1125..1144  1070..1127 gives -0.16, 97.8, 138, 117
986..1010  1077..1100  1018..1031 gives -0.01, 108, 133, 115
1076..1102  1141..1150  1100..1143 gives -0.05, 133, 133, 133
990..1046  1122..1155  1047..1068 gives 0.15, 115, 135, 121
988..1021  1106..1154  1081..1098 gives -0.04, 111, 136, 128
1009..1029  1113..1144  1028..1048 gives -0.02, 115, 138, 119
